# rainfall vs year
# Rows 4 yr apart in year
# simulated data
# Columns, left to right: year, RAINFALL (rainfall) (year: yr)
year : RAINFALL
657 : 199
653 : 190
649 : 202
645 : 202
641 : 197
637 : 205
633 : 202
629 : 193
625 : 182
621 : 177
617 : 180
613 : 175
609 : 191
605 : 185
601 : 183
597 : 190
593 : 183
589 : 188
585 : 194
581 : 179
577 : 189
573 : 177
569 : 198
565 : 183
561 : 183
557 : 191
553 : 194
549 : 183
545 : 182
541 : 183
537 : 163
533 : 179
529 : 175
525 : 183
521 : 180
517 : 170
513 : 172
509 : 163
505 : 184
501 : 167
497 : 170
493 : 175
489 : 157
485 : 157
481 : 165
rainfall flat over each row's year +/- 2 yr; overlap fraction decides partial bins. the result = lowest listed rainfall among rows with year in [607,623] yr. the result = 175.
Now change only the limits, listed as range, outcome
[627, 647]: 193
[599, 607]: 183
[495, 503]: 167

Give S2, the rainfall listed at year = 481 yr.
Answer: 165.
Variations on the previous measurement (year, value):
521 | 180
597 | 190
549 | 183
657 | 199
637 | 205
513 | 172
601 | 183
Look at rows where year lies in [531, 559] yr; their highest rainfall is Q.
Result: 194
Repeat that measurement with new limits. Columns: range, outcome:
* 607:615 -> 191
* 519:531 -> 183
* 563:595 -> 198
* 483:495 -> 175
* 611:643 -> 205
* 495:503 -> 170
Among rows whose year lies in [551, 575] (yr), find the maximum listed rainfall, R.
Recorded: 198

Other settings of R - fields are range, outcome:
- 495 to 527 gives 184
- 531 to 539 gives 179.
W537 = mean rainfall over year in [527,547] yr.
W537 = 176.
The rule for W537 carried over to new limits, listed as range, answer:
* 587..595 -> 186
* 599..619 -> 183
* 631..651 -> 202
